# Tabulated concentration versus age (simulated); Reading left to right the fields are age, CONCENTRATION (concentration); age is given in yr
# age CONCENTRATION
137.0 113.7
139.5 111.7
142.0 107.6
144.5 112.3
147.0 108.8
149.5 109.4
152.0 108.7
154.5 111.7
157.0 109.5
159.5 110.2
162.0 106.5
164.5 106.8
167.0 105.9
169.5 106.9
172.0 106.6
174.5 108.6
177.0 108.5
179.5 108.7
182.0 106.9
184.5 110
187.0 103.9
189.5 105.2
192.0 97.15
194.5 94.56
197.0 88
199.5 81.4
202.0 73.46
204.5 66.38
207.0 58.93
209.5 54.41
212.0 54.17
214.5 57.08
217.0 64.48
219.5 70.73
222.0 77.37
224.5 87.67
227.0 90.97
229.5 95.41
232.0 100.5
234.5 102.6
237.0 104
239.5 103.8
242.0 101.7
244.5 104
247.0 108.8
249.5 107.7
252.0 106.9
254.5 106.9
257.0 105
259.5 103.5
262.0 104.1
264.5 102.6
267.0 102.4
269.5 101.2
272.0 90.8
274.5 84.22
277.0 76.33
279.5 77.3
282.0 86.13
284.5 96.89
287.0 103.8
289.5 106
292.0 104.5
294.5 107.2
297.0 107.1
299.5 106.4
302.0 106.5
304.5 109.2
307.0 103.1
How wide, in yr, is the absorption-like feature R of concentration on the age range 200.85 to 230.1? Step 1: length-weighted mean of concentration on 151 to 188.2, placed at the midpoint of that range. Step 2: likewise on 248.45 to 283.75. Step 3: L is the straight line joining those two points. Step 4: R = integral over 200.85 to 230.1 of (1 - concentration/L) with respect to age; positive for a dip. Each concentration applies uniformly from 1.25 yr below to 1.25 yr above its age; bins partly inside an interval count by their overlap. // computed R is 9.2 yr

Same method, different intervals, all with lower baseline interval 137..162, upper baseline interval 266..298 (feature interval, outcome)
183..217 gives 8.04 yr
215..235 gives 3.37 yr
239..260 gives -1.36 yr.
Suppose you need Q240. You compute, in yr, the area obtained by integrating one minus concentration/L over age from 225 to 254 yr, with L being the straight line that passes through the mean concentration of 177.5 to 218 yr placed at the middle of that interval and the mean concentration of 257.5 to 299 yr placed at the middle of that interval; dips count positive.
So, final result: -3.65 yr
